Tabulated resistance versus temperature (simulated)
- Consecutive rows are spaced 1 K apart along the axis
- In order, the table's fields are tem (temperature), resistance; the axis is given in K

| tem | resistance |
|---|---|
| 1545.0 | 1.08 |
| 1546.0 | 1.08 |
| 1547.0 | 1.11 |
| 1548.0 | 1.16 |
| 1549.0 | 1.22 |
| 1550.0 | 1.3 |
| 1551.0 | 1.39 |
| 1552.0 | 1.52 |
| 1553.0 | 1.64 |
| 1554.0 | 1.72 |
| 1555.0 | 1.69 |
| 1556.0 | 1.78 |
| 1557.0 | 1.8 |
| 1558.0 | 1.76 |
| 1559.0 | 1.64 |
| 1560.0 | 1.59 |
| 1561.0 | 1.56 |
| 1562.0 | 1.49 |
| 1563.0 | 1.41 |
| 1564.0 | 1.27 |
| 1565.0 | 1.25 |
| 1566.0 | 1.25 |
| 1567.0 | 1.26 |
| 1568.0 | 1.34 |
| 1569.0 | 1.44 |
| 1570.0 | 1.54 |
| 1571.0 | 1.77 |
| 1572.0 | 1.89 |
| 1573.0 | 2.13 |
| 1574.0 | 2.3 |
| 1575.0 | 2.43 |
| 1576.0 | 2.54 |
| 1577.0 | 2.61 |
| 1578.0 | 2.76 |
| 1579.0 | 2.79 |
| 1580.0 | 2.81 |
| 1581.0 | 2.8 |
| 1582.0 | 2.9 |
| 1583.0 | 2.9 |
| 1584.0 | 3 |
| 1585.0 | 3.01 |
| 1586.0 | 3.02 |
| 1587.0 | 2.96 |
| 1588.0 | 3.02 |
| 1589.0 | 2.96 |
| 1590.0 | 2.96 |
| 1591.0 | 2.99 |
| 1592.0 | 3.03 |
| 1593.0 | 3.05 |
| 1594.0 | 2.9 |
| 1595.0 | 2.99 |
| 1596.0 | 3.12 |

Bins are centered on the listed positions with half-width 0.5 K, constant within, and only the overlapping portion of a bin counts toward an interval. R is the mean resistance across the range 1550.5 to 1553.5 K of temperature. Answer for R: 1.52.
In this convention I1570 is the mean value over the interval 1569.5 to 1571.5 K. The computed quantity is 1.66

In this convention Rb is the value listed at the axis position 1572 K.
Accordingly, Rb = 1.89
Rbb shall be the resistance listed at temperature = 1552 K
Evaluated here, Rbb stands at 1.52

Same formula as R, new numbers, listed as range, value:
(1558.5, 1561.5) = 1.6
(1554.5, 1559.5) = 1.73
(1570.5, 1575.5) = 2.1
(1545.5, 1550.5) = 1.17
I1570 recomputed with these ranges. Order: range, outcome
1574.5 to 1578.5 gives 2.58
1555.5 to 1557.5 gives 1.79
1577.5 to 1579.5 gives 2.77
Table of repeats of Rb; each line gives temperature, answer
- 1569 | 1.44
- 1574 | 2.3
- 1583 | 2.9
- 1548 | 1.16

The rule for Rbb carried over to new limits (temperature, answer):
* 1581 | 2.8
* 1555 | 1.69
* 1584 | 3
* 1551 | 1.39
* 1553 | 1.64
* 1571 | 1.77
